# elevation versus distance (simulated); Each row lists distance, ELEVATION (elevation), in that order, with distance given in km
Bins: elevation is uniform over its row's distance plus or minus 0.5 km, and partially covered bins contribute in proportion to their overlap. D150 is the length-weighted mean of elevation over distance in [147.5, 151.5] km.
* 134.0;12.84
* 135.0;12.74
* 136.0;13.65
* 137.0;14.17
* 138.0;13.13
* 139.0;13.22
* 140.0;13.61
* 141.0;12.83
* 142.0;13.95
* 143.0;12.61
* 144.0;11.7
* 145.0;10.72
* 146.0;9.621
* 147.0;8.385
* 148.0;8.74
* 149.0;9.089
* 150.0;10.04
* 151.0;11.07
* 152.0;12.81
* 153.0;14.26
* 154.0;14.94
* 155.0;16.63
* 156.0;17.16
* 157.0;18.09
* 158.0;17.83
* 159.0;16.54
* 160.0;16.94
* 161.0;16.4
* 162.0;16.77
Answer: 9.73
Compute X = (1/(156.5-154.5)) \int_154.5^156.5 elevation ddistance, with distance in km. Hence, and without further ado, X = 16.9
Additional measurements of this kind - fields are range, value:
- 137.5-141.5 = 13.2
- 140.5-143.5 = 13.1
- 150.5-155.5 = 13.9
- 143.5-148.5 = 9.83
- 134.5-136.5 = 13.2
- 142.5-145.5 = 11.7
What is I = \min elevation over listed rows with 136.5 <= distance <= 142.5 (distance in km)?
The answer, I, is 12.83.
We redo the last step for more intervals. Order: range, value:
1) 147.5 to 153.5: 8.74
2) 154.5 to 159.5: 16.54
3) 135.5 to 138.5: 13.13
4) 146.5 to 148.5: 8.385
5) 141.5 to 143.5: 12.61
